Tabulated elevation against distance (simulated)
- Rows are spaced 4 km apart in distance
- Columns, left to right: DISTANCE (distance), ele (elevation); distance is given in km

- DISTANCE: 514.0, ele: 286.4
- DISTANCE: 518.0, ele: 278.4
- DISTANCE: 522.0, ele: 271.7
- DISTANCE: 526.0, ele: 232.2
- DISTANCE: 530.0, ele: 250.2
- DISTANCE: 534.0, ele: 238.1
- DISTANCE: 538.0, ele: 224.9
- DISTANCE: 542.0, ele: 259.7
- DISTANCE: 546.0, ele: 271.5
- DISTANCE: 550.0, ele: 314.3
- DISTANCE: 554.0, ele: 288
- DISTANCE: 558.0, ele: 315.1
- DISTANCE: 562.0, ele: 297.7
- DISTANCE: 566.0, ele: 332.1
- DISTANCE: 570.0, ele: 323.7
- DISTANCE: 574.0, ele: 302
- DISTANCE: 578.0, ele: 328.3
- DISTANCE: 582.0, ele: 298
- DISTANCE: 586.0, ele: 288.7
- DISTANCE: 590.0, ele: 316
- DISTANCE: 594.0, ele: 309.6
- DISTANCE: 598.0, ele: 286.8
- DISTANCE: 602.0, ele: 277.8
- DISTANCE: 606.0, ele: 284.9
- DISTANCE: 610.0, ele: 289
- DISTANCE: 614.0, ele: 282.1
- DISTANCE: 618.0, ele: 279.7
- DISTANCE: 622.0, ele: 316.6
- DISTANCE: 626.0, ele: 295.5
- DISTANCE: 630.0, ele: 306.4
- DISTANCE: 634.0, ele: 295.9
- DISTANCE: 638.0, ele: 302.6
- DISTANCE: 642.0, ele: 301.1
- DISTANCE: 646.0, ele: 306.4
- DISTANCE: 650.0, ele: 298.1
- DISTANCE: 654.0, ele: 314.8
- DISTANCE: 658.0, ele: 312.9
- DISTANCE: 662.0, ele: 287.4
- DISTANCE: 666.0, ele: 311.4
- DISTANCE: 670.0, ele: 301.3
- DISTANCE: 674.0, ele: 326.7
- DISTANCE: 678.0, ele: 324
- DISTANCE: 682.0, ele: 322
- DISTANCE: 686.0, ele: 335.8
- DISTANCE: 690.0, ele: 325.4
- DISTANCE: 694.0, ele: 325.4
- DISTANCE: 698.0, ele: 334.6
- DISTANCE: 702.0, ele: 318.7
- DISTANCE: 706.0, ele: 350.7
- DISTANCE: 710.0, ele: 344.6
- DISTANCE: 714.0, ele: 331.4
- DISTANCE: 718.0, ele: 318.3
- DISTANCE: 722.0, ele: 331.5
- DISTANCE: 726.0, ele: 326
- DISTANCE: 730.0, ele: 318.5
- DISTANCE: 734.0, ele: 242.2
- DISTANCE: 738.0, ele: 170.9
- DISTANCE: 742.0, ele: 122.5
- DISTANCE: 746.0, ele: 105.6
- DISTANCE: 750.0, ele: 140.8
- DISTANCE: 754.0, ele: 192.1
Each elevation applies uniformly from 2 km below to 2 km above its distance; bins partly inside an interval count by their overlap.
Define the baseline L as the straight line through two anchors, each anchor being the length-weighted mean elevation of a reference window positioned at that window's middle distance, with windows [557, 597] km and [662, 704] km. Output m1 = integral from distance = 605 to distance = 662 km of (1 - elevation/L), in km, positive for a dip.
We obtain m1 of 3.1 km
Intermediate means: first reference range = 310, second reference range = 321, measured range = 299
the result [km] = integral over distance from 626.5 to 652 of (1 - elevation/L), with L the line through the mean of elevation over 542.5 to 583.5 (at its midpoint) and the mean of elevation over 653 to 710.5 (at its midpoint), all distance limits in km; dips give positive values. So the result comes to 1.2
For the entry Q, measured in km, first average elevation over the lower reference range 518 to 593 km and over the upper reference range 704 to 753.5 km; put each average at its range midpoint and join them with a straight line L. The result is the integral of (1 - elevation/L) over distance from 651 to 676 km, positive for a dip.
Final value -3.8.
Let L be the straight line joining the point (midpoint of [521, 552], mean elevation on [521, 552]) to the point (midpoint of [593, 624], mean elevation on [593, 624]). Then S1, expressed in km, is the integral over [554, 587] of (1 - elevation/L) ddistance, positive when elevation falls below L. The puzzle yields -4.50 km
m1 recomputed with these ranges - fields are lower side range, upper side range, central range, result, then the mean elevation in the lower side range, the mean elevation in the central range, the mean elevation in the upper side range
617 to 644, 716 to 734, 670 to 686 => -0.8 km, 300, 323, 315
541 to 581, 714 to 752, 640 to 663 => -3.1 km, 304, 304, 236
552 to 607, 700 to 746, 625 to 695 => -4.8 km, 304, 311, 281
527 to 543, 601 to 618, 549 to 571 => -4.8 km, 242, 311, 283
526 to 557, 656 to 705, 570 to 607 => -2.5 km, 263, 301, 319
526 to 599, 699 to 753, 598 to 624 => -0.6 km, 290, 288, 263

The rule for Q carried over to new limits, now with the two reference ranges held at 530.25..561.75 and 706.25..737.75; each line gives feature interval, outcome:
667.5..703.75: -2.6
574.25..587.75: -1.2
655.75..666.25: -0.2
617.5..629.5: -0.5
